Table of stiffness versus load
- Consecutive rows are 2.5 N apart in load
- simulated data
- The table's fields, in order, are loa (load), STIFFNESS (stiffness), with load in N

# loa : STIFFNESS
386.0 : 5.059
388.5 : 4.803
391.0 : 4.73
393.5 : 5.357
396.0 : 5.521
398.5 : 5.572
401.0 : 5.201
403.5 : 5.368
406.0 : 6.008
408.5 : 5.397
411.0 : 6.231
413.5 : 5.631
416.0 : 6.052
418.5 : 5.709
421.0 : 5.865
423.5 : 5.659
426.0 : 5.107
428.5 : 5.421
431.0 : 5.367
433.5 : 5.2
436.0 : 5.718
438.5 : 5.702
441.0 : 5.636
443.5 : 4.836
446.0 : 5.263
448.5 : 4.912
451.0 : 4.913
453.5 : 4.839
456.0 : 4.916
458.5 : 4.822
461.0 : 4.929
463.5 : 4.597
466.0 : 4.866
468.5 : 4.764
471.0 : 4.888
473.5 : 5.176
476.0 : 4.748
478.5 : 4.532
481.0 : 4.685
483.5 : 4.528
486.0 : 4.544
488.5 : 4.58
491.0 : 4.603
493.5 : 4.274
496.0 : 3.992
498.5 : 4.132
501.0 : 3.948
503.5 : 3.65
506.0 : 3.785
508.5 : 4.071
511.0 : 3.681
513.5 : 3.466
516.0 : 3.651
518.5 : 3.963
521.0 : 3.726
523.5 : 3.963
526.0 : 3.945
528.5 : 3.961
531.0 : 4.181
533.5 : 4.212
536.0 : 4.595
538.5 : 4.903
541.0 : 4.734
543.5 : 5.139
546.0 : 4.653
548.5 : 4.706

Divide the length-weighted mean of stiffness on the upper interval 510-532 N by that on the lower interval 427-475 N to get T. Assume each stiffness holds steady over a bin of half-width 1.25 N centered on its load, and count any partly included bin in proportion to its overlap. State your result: 0.8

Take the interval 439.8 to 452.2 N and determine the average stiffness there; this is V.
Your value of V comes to 5.11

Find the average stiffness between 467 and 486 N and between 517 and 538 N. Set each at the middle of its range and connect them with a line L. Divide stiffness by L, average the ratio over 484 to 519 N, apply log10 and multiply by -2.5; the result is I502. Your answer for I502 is 0.10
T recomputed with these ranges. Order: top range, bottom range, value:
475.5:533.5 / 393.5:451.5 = 0.75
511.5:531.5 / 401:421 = 0.67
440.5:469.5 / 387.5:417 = 0.90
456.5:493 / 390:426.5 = 0.85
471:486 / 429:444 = 0.87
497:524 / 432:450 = 0.72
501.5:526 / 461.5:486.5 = 0.80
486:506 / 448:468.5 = 0.86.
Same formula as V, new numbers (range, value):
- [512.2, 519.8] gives 3.69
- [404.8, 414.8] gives 5.82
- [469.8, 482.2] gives 4.81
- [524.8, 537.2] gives 4.18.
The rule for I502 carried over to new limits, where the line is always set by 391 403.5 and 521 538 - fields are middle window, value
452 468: -0.01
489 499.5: 0.05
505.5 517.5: 0.16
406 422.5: -0.13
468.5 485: -0.03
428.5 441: -0.10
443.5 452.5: -0.03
